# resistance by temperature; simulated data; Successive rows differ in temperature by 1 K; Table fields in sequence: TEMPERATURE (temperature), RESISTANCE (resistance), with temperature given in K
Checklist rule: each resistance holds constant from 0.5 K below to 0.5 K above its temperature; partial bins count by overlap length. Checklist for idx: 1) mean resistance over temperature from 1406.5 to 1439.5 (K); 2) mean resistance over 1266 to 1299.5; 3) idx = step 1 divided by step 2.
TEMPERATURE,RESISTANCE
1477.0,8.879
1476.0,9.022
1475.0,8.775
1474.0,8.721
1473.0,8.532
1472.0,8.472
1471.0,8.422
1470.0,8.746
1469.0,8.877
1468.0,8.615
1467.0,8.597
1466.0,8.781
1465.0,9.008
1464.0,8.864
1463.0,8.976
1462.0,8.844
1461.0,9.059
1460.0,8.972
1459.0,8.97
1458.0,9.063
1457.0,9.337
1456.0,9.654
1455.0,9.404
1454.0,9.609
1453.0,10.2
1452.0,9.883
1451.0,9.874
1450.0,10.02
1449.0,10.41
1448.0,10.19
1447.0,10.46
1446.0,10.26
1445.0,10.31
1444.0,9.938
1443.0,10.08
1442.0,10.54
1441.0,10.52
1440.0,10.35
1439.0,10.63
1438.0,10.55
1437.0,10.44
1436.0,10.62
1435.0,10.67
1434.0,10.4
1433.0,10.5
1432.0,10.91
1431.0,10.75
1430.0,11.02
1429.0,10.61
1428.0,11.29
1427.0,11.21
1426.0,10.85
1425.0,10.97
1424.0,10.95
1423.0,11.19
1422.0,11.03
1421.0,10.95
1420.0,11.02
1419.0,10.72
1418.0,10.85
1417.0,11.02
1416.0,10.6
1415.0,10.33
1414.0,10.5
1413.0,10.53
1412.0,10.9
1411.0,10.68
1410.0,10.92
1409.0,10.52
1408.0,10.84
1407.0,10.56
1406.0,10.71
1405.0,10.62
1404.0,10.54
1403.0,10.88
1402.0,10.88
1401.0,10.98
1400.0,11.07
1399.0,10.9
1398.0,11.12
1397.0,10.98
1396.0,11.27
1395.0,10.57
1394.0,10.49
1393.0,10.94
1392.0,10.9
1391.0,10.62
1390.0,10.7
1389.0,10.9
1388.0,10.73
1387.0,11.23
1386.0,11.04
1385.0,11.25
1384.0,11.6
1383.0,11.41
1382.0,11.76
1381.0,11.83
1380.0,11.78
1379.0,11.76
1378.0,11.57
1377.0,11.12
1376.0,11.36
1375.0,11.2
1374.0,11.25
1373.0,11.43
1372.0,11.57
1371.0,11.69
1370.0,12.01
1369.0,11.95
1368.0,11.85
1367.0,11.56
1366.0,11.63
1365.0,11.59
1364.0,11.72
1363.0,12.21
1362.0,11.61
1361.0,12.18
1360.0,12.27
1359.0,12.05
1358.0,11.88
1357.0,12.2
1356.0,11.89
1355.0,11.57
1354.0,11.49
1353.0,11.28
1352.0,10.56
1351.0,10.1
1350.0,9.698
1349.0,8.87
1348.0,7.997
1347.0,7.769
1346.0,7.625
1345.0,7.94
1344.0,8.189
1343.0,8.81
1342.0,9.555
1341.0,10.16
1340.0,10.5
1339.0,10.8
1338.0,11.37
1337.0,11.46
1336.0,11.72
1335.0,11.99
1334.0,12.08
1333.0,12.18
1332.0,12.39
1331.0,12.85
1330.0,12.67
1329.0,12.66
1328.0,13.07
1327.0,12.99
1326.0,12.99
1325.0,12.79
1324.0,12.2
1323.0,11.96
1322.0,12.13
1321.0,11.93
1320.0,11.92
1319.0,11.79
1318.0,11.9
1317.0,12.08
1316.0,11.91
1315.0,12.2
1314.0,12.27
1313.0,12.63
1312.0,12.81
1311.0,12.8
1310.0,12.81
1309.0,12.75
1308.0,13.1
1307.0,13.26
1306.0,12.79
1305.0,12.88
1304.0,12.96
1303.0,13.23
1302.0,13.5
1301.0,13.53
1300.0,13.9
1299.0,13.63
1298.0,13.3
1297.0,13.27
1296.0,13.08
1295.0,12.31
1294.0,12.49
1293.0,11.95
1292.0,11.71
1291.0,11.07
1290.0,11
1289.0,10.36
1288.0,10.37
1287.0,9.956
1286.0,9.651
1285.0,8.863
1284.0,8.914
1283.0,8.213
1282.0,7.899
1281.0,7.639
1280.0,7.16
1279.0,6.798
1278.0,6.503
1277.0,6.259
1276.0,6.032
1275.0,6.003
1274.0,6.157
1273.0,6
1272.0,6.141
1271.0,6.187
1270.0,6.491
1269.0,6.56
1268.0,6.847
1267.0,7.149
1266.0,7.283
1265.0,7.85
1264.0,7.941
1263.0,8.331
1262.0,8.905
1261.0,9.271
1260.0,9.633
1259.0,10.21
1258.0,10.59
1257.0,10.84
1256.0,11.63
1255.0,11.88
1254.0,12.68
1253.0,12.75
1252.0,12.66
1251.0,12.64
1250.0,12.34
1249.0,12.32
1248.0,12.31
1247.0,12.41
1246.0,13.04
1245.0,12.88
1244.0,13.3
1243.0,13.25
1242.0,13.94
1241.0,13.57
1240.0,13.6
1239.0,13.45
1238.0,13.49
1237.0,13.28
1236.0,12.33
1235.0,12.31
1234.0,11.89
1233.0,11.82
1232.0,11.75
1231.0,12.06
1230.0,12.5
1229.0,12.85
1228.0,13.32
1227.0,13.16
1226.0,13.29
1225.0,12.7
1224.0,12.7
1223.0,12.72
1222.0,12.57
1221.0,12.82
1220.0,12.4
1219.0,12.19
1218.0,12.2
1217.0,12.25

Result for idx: 1.20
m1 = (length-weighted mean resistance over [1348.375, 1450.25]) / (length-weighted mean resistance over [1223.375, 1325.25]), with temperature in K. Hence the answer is 0.99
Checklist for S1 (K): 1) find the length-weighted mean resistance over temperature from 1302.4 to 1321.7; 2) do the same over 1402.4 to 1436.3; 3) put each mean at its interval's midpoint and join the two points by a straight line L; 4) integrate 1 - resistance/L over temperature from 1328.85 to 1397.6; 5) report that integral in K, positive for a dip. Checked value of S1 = 3.5 K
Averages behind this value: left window 12.5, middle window 11.1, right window 10.8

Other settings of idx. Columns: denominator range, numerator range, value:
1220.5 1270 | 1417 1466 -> 0.88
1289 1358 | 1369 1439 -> 0.94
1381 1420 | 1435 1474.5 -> 0.88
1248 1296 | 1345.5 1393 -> 1.20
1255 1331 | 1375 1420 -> 1.04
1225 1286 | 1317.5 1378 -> 1.10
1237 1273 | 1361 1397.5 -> 1.07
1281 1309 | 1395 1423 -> 0.92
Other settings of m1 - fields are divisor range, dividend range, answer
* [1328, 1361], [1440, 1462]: 0.91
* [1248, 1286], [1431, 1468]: 1.13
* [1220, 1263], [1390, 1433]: 0.88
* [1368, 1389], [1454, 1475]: 0.78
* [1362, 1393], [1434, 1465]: 0.86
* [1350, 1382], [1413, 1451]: 0.92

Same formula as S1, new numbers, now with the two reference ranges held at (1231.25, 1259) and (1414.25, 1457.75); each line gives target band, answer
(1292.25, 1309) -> -1.6 K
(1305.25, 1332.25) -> -1.8 K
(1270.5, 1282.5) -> 5.5 K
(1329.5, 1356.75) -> 2.3 K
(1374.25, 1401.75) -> -0.4 K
